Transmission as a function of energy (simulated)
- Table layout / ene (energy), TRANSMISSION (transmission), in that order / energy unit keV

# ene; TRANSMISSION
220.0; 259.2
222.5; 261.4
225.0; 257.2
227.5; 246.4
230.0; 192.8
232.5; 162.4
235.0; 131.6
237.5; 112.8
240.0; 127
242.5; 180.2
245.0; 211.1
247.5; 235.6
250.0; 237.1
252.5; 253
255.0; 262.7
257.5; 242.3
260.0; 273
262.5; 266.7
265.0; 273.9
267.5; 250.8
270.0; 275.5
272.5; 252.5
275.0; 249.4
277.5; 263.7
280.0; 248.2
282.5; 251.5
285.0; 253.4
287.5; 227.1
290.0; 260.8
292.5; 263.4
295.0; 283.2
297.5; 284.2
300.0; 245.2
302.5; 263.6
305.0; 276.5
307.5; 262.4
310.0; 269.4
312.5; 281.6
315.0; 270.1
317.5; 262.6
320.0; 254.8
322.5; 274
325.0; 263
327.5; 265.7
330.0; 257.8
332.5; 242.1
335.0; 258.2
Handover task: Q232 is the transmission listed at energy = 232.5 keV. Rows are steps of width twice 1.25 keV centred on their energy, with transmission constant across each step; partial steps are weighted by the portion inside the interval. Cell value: 162.4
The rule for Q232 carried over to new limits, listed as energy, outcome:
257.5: 242.3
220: 259.2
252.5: 253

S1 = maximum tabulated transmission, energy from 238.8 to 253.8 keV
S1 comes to 253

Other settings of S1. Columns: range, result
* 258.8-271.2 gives 275.5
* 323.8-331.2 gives 265.7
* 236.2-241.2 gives 127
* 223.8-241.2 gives 257.2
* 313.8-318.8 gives 270.1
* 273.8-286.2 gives 263.7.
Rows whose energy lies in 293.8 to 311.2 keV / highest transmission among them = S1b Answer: 284.2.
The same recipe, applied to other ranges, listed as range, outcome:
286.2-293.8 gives 263.4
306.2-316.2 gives 281.6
